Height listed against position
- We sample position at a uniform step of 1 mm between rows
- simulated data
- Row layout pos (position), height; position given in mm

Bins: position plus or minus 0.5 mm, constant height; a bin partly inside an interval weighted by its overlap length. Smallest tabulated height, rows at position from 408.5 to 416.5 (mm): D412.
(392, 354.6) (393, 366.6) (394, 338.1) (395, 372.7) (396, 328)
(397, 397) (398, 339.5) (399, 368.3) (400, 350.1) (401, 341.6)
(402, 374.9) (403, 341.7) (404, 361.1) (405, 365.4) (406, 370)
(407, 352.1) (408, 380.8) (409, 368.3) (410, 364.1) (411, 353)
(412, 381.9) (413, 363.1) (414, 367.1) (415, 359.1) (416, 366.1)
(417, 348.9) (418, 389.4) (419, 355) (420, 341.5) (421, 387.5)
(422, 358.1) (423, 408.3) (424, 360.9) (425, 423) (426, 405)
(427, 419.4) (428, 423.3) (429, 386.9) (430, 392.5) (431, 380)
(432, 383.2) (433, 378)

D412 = 353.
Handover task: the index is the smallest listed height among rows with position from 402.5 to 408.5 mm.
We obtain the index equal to 341.7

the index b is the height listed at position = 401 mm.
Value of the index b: 341.6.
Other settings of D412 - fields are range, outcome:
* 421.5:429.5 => 358.1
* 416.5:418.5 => 348.9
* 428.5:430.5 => 386.9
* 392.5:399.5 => 328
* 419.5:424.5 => 341.5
